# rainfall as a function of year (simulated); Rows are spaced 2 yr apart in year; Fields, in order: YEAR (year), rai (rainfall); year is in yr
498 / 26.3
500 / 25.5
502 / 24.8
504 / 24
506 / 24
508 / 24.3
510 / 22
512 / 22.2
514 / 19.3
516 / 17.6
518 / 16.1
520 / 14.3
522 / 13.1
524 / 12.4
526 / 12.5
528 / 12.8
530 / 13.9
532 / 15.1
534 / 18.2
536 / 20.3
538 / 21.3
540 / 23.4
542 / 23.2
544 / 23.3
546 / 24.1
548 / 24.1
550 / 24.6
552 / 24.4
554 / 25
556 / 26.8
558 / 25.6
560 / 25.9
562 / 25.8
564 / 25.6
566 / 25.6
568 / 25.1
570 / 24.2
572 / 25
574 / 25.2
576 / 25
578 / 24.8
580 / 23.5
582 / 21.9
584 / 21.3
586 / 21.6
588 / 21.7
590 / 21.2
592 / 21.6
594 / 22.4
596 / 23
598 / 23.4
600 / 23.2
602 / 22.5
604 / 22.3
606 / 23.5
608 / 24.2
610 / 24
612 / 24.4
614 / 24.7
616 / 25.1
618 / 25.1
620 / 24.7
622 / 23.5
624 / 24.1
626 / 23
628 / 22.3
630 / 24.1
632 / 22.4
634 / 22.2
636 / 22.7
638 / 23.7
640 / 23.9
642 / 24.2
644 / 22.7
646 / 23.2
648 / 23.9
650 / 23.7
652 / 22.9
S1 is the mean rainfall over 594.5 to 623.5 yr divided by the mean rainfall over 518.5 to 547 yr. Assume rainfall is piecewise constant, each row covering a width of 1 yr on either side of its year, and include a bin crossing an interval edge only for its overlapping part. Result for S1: 1.35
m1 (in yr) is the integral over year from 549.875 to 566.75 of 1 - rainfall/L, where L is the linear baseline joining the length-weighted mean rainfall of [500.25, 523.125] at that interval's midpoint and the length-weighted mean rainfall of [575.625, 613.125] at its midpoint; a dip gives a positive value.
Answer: -2.9 yr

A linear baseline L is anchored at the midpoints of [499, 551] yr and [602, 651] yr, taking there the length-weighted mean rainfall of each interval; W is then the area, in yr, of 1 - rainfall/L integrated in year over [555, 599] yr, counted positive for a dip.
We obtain -4.38 yr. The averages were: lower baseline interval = 19.9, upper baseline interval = 23.6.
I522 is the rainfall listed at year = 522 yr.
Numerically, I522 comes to 13.1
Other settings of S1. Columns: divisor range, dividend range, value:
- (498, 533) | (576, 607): 1.21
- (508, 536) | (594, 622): 1.44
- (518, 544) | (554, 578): 1.50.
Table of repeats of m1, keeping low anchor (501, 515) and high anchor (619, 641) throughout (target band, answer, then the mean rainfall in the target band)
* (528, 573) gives 0.2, 23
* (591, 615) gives 0.0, 23.3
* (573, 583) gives -0.4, 24.1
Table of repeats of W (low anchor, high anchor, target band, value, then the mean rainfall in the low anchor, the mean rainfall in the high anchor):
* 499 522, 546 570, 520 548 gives 6.21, 20.9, 25.2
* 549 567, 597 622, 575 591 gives 1.36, 25.5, 23.9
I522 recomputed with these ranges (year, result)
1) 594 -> 22.4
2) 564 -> 25.6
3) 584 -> 21.3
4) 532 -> 15.1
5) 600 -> 23.2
